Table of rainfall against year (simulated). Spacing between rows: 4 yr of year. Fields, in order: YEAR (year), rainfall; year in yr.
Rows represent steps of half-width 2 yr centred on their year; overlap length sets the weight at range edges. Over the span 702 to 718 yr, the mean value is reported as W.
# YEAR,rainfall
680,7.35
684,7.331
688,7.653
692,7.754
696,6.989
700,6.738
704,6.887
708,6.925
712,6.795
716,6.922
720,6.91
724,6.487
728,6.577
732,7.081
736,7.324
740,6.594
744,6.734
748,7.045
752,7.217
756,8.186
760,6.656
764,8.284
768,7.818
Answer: 6.88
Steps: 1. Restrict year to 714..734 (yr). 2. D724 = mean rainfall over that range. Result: 6.8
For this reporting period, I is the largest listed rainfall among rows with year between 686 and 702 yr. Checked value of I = 7.754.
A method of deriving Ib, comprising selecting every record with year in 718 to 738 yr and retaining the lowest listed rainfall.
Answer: 6.487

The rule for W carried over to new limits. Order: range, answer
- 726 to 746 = 6.86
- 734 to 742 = 6.96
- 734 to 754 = 6.98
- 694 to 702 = 6.86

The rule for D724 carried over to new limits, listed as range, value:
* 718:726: 6.7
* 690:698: 7.37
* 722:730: 6.53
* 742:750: 6.89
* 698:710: 6.85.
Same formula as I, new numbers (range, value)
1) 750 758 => 8.186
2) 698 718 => 6.925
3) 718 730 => 6.91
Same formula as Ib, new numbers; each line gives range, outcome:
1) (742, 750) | 6.734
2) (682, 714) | 6.738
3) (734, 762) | 6.594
